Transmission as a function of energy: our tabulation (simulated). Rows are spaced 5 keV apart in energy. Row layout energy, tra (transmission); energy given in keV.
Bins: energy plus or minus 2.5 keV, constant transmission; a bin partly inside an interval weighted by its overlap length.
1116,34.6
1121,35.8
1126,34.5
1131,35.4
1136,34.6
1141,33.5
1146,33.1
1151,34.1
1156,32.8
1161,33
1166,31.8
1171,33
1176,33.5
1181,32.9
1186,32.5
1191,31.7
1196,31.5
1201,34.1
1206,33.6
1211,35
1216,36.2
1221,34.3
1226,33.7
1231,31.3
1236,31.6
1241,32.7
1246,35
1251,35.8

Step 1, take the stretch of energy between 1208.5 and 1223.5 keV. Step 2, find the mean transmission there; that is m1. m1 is 35.2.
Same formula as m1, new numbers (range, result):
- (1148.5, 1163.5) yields 33.3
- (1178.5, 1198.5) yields 32.1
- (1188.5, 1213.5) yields 33.2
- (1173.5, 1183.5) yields 33.2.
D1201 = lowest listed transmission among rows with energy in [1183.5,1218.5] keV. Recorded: 31.5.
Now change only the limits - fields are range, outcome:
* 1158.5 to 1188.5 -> 31.8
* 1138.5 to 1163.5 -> 32.8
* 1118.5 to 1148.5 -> 33.1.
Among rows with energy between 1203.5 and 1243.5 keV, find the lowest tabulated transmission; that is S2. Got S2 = 31.3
